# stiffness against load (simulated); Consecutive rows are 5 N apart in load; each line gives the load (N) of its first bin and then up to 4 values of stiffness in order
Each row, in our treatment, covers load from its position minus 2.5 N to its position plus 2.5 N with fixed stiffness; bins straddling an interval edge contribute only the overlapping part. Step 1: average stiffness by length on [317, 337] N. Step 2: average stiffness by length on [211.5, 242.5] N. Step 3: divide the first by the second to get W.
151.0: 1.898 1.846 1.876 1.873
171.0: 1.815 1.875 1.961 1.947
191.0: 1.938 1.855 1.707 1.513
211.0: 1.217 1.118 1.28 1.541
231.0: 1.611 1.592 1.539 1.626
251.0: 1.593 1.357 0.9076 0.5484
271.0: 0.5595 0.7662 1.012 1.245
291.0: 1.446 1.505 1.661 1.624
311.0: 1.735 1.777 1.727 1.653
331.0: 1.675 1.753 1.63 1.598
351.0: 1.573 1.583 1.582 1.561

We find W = 1.19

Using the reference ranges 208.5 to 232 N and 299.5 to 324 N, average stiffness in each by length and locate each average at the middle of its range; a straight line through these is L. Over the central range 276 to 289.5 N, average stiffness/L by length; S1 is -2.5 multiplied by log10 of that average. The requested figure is 0.42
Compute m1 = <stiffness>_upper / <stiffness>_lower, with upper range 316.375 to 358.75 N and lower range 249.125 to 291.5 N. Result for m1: 1.6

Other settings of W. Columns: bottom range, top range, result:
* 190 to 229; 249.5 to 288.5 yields 0.65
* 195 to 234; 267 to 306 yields 0.80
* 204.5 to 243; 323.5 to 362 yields 1.15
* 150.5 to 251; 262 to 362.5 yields 0.85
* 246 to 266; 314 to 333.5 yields 1.38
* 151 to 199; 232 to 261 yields 0.79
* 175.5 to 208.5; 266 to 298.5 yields 0.57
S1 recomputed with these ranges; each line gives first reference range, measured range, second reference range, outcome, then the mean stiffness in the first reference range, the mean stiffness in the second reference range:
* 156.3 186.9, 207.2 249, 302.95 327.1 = 0.25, 1.88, 1.71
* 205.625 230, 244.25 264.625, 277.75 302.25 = 0.02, 1.34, 1.34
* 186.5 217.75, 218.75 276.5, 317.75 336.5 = 0.28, 1.59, 1.7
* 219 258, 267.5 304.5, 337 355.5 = 0.32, 1.52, 1.61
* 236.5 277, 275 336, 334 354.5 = -0.06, 1.15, 1.63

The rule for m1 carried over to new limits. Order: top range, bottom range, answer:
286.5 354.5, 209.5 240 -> 1.16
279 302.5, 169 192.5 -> 0.72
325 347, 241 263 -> 1.19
